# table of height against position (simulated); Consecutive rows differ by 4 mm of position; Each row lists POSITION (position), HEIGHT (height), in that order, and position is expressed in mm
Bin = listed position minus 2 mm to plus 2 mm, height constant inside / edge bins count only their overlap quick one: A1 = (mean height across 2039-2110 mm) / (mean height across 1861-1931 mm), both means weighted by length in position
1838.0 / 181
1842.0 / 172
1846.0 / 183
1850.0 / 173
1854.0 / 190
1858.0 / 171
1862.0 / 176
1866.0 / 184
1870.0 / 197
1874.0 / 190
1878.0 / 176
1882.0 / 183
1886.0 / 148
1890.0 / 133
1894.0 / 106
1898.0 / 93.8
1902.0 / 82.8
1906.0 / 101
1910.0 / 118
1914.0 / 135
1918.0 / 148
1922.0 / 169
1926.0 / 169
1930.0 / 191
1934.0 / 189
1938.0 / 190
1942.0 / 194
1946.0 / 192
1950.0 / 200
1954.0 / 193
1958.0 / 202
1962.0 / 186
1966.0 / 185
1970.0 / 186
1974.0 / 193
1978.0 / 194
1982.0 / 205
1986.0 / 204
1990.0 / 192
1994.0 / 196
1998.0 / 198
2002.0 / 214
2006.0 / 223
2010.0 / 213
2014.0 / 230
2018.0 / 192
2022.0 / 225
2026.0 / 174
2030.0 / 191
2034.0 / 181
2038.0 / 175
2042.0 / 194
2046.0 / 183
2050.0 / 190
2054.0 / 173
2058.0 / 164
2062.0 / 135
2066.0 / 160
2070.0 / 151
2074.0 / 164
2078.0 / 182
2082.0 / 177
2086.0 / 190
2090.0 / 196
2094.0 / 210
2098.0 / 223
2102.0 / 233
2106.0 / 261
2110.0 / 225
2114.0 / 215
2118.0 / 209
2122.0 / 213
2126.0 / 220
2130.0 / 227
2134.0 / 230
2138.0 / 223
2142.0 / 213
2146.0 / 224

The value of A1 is 1.26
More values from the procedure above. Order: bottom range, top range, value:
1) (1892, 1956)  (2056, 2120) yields 1.25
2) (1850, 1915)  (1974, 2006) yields 1.34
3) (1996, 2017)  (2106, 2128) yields 1.03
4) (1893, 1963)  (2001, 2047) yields 1.25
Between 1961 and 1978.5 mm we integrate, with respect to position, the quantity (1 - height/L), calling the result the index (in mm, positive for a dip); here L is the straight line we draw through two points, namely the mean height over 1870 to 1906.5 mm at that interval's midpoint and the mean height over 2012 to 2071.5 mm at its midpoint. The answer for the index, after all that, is -2.9 mm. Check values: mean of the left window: 140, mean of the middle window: 189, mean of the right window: 181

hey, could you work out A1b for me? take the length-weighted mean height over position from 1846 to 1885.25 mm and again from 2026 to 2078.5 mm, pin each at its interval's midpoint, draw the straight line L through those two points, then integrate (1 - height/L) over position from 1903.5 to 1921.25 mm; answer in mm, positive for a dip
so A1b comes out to 5.11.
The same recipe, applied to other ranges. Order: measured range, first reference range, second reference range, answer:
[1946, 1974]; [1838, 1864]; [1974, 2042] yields 0.2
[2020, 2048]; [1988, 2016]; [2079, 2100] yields 2.2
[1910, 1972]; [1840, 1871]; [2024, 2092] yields -0.6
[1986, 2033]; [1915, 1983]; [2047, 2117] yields -3.8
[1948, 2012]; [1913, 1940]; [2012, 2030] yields -3.1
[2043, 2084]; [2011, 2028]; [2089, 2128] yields 8.6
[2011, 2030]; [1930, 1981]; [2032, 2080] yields -2.7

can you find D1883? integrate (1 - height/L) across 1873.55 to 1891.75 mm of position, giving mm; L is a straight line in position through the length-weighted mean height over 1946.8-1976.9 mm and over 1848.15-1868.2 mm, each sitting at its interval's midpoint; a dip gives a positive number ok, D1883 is 1.8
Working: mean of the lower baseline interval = 179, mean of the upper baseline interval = 192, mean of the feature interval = 164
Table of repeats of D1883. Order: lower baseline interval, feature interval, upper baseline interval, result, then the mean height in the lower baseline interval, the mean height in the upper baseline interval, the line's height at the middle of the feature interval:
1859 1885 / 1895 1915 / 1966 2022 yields 8.9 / 182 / 203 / 188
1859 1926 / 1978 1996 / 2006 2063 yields -2.4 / 147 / 189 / 175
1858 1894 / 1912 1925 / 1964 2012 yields 2.1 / 170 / 200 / 181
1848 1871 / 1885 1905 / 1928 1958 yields 8.1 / 181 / 193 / 186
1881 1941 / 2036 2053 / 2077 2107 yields 0.6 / 144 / 208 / 191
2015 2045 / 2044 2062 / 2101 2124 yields 2.5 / 191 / 226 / 201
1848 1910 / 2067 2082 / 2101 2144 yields 3.1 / 152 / 224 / 210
